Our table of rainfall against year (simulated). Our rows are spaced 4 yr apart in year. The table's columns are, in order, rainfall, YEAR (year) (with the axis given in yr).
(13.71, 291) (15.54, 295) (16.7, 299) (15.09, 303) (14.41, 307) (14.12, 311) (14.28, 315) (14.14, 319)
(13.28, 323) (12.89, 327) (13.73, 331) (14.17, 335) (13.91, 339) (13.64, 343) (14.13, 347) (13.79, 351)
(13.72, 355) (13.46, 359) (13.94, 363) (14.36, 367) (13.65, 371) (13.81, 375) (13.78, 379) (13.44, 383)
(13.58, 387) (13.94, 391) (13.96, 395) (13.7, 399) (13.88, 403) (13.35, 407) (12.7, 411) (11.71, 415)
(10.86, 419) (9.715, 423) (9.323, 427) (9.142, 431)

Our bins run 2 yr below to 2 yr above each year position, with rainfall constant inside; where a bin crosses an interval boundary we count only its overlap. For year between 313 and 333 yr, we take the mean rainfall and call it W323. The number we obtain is 13.7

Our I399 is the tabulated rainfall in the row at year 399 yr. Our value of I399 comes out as 13.7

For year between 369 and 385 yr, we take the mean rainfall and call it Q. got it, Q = 13.7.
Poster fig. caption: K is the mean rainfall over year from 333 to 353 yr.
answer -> 13.9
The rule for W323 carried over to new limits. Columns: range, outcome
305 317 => 14.3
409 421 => 11.8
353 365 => 13.7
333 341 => 14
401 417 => 12.9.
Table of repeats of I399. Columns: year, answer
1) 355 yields 13.72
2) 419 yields 10.86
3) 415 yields 11.71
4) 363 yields 13.94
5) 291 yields 13.71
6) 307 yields 14.41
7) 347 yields 14.13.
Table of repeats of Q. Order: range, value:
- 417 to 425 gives 10.3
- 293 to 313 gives 15.2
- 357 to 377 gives 13.8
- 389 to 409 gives 13.8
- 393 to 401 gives 13.8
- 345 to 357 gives 13.9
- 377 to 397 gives 13.7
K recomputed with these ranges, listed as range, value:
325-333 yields 13.3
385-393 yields 13.8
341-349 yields 13.9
